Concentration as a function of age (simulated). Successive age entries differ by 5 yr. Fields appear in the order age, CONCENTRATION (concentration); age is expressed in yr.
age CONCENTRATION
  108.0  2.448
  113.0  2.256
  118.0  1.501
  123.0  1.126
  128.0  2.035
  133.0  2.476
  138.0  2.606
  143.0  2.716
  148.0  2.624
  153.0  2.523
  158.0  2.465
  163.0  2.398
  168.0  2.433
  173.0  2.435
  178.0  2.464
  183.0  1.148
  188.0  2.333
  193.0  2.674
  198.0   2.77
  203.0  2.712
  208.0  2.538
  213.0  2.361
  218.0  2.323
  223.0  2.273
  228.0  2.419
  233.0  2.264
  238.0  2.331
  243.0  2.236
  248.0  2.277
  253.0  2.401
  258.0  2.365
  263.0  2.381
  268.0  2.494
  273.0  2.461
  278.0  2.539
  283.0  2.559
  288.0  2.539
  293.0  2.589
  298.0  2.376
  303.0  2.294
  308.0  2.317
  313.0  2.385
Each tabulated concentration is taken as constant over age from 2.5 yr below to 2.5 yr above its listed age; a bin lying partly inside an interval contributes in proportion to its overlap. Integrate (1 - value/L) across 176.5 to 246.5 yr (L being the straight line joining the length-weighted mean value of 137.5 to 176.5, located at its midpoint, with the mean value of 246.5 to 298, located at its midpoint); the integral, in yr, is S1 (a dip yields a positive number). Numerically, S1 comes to 4.15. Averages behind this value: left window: 2.52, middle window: 2.34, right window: 2.46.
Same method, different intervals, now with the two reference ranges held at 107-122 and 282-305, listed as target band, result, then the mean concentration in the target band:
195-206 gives -2.7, 2.73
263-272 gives -0.2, 2.46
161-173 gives -1.9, 2.42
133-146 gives -4.0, 2.62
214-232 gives -0.6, 2.33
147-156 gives -2.3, 2.56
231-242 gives 0.0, 2.29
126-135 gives -1.2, 2.26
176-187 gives 1.5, 1.85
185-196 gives -1.5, 2.45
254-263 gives 0.0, 2.38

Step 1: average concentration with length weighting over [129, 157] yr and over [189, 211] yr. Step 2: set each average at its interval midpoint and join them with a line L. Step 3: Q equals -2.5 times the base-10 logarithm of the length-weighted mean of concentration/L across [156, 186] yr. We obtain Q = 0.17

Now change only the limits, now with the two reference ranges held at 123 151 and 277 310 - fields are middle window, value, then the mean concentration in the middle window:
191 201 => -0.136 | 2.72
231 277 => 0.033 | 2.36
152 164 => -0.036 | 2.46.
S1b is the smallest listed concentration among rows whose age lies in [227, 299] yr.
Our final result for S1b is 2.236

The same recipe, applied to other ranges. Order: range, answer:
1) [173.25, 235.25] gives 1.148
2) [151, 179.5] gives 2.398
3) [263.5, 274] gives 2.461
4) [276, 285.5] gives 2.539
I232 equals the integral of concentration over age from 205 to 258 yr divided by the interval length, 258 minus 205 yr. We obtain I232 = 2.35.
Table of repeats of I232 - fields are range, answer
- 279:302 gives 2.5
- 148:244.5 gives 2.38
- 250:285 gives 2.45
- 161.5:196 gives 2.27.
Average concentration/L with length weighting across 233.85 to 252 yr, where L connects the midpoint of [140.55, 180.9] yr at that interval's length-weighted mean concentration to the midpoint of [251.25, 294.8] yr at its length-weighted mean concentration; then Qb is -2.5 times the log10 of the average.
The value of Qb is 0.09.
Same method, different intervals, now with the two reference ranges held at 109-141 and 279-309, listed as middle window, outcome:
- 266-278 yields -0.039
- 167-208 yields -0.089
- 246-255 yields 0.004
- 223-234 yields -0.021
